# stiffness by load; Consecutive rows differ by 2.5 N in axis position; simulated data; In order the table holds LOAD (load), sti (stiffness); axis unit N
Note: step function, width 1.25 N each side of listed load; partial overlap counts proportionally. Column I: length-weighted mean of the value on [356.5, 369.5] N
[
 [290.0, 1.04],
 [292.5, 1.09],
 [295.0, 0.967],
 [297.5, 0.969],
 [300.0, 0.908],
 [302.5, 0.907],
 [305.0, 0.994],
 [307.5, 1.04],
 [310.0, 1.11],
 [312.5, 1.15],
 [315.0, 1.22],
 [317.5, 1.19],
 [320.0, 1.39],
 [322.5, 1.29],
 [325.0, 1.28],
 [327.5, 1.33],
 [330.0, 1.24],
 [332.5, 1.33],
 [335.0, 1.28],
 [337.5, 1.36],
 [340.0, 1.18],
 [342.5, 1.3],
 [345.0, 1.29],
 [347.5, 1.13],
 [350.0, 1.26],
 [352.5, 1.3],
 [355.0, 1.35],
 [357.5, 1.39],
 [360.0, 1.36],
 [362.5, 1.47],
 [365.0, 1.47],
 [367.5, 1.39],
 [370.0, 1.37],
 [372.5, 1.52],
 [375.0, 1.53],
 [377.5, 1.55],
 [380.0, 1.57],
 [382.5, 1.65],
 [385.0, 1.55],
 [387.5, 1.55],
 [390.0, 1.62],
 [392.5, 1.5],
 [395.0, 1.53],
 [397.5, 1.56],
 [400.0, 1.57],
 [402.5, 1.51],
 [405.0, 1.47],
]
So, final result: 1.41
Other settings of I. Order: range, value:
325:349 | 1.27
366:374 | 1.43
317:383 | 1.36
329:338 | 1.3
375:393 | 1.57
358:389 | 1.5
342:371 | 1.34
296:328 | 1.13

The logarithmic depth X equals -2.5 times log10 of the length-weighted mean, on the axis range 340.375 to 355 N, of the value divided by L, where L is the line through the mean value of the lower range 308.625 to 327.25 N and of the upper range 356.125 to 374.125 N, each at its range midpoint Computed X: 0.08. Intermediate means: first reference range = 1.24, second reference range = 1.43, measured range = 1.26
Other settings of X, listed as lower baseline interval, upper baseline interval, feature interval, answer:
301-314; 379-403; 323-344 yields -0.075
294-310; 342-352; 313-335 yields -0.157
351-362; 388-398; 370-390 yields -0.050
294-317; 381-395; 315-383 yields -0.035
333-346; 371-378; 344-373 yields 0.049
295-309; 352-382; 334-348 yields -0.008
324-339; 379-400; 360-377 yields 0.012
